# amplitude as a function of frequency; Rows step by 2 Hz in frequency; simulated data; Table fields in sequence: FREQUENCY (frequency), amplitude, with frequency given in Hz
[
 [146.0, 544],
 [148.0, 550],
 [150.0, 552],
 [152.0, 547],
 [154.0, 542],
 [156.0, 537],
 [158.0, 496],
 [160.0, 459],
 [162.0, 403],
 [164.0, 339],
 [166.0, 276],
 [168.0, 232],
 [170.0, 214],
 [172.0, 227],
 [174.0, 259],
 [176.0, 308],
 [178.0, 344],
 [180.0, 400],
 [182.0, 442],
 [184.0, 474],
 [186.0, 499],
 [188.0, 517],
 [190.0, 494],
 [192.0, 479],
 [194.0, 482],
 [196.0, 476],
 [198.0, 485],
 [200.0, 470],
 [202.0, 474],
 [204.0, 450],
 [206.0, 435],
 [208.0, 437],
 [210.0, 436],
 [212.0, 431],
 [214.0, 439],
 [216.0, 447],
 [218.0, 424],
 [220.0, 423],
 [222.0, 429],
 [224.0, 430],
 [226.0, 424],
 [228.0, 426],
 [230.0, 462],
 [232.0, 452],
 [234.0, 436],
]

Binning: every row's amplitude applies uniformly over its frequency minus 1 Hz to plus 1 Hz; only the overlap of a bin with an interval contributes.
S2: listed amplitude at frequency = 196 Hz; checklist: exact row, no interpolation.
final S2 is 476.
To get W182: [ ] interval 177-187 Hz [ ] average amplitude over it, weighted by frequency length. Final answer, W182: 432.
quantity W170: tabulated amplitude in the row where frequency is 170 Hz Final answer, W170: 214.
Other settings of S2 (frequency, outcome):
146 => 544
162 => 403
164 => 339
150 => 552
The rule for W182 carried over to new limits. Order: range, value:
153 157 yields 540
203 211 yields 440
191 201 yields 478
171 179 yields 284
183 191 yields 496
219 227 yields 426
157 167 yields 395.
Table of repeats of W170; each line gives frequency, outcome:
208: 437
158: 496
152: 547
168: 232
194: 482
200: 470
